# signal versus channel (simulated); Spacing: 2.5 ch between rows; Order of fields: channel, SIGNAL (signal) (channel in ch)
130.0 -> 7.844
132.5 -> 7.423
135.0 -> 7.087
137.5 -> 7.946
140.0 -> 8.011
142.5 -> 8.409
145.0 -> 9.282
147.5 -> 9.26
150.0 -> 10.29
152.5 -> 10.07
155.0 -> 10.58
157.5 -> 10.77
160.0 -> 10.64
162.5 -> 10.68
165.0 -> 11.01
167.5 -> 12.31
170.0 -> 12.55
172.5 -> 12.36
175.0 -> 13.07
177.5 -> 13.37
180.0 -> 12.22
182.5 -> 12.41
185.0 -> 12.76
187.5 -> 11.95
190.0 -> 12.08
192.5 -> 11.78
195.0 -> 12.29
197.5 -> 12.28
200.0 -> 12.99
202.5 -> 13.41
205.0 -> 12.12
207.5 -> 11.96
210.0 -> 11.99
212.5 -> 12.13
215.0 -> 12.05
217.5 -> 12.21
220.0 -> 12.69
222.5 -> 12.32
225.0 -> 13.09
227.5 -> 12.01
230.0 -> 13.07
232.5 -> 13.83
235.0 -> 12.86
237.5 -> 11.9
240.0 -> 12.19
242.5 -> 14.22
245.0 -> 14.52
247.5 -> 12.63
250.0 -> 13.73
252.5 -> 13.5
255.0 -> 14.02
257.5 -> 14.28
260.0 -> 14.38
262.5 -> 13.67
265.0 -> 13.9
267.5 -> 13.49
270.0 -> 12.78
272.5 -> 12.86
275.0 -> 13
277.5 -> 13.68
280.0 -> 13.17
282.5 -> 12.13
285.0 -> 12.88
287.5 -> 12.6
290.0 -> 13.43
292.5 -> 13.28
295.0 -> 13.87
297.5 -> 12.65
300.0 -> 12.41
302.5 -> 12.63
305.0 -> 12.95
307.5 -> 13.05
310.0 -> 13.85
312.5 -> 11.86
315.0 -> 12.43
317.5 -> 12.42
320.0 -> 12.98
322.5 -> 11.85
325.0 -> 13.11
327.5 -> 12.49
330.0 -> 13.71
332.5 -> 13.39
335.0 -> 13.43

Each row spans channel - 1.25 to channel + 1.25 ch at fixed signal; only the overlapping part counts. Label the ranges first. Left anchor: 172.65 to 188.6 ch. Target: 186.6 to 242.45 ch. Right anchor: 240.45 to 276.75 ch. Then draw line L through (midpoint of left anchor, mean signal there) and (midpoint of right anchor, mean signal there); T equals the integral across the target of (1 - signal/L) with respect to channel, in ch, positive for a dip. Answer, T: 2.52 ch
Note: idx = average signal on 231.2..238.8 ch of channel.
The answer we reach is 12.9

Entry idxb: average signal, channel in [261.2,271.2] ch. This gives 13.5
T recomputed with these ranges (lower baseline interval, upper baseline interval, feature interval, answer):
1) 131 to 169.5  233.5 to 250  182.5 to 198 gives -1.46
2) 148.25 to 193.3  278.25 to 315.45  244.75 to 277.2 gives -2.63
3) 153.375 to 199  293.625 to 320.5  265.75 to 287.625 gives -0.65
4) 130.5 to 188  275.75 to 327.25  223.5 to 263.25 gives -4.77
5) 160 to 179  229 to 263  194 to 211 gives 0.33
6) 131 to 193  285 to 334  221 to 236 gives -1.49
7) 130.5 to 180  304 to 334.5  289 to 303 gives -0.64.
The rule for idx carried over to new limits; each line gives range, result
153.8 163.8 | 10.7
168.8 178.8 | 12.8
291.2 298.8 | 13.3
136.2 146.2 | 8.4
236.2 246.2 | 13.2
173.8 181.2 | 12.9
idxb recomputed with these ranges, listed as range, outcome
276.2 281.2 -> 13.4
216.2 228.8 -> 12.5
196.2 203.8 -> 12.9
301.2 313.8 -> 12.9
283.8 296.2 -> 13.2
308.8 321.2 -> 12.7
